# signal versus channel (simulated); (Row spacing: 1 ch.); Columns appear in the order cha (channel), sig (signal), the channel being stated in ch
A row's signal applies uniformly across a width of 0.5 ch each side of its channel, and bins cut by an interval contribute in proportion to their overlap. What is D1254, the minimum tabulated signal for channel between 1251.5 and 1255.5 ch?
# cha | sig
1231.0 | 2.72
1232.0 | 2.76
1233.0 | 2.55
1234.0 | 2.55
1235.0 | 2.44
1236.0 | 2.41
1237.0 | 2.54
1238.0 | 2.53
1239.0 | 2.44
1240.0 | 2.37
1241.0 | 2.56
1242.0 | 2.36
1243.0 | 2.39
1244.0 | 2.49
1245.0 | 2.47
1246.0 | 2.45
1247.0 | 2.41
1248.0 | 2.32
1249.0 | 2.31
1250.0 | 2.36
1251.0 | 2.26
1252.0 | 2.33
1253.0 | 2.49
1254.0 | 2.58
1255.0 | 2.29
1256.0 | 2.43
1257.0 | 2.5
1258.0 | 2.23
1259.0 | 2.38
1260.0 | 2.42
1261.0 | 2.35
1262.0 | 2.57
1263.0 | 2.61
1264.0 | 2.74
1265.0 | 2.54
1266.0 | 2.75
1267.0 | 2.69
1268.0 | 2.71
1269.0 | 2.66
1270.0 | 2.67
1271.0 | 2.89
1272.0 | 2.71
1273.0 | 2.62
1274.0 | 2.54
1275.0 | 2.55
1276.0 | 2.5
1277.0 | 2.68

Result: 2.29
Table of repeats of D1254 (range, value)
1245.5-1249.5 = 2.31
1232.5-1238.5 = 2.41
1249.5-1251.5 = 2.26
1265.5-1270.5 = 2.66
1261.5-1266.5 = 2.54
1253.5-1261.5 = 2.23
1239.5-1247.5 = 2.36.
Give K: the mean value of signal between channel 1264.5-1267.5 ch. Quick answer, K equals 2.66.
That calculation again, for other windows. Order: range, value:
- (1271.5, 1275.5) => 2.6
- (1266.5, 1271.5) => 2.72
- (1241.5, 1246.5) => 2.43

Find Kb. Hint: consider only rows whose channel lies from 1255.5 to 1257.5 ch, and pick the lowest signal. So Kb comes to 2.43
